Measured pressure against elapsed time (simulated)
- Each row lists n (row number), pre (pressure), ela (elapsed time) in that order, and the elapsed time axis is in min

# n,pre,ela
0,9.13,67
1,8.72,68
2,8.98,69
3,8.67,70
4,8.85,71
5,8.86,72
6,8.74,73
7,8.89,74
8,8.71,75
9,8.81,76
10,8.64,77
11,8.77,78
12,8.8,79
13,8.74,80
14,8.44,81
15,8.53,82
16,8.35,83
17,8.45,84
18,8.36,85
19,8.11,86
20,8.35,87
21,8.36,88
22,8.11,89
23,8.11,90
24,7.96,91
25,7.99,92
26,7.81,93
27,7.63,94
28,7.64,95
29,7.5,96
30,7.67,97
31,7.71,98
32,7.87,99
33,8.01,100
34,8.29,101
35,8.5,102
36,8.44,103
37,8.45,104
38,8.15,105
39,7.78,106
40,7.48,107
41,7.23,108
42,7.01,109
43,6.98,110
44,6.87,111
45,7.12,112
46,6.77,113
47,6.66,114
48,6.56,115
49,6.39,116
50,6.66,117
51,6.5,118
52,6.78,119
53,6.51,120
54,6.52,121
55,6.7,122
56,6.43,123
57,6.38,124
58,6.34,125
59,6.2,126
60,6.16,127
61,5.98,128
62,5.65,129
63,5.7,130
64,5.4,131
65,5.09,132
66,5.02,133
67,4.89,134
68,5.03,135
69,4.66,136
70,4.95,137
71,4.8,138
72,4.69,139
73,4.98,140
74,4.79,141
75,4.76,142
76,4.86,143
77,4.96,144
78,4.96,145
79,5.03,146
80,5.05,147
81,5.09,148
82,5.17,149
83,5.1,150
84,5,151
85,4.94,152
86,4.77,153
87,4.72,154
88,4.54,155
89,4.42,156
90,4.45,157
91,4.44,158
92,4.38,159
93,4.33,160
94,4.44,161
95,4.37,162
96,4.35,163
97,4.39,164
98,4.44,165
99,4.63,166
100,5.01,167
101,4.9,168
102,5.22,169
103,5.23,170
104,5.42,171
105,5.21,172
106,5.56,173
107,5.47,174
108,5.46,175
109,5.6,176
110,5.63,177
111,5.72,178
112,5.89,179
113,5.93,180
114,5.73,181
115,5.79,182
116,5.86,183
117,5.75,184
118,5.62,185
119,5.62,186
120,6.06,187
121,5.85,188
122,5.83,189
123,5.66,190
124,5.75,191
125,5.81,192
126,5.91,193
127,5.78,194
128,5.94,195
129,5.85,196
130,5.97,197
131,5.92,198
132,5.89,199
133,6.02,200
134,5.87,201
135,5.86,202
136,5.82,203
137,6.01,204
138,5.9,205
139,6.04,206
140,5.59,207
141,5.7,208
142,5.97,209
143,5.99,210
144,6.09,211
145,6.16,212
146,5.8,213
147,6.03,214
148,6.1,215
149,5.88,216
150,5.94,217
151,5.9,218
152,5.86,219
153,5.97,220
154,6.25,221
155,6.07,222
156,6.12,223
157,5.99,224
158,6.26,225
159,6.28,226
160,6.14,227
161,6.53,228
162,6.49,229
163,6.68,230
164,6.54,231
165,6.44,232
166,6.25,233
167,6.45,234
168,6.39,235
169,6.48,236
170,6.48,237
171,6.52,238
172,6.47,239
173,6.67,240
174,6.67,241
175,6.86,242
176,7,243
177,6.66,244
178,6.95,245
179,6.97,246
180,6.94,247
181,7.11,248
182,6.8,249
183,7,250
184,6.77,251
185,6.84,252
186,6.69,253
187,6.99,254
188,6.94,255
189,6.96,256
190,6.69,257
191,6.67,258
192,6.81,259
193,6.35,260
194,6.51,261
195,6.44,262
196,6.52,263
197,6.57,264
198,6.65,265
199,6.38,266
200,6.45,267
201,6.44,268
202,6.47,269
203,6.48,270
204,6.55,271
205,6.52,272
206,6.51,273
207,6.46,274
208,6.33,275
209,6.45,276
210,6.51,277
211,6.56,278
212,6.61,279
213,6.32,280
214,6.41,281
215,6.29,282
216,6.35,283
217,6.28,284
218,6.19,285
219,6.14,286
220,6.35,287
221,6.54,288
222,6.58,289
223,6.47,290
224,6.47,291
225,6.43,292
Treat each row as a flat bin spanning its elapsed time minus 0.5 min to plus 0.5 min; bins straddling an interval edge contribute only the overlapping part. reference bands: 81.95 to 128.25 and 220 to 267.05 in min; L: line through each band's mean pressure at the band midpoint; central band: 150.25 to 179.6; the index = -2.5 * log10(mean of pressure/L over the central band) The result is 0.39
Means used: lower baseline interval 7.41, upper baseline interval 6.58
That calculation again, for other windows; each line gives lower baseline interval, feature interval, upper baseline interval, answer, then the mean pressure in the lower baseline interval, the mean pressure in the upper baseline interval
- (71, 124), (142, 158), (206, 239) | 0.414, 7.78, 6.17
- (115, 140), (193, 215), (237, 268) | 0.079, 5.81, 6.72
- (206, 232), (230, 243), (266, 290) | -0.059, 6.1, 6.43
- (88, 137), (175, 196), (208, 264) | 0.150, 6.9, 6.45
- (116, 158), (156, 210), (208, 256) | 0.083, 5.38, 6.43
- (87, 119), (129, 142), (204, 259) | 0.402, 7.56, 6.41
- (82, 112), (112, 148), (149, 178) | 0.133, 7.9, 4.89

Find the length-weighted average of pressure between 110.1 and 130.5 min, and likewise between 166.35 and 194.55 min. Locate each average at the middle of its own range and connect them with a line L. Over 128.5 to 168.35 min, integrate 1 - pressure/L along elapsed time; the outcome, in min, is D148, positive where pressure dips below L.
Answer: 8.1 min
